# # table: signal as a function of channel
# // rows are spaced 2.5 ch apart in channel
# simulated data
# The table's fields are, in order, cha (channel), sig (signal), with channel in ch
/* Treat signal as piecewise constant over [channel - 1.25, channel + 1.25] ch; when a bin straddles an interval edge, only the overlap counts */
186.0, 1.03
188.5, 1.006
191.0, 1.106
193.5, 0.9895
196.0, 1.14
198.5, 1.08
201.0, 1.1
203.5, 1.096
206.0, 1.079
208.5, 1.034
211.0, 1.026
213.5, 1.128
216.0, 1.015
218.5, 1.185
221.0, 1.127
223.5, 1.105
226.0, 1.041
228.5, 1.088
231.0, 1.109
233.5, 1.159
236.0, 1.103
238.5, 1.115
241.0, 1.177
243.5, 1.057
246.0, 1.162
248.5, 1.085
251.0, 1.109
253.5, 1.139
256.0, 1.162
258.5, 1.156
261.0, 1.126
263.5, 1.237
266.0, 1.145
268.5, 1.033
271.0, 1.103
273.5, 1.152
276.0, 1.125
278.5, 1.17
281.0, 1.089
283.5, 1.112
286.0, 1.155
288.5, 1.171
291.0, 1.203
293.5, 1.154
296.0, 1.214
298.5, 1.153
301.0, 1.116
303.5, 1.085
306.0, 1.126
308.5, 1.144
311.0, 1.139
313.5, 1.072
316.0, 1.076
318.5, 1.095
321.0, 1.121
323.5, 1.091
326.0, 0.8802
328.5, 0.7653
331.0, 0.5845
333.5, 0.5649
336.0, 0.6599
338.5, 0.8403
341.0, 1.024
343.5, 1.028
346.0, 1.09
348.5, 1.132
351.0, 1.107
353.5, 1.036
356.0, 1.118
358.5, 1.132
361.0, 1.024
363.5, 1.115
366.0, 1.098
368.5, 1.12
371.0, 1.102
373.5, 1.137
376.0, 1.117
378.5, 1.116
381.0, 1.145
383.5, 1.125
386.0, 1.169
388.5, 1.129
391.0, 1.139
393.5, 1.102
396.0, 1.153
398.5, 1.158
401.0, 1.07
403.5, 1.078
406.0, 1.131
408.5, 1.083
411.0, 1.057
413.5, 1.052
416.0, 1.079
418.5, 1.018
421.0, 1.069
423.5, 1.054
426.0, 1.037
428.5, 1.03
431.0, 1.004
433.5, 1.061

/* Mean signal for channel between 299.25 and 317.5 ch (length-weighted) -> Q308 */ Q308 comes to 1.11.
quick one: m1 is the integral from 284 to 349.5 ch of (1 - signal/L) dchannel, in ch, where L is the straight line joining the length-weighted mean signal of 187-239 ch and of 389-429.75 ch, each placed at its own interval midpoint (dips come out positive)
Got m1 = 3.5 ch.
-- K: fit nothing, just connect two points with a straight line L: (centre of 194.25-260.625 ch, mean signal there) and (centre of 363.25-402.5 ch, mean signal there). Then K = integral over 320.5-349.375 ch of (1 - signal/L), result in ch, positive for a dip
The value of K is 5.9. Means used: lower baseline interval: 1.11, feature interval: 0.89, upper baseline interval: 1.12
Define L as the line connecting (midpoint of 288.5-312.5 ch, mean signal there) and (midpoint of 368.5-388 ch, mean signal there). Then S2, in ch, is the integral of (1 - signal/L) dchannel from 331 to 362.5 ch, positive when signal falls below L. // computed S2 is 4.8 ch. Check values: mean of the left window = 1.15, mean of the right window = 1.13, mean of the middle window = 0.965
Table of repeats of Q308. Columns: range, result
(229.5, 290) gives 1.13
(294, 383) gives 1.04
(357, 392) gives 1.12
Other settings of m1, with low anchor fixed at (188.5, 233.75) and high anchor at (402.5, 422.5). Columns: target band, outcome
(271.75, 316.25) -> -2.4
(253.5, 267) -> -1.0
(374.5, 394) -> -1.1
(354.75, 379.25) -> -0.8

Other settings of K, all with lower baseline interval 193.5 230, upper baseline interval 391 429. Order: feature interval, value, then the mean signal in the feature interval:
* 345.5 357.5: -0.2 ch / 1.1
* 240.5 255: -0.5 ch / 1.12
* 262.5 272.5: -0.4 ch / 1.13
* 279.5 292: -0.7 ch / 1.15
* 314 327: 0.3 ch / 1.06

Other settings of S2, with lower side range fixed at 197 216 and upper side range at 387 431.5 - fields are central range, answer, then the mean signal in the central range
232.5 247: -0.7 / 1.13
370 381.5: -0.4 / 1.12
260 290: -1.6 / 1.14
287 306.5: -1.4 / 1.15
